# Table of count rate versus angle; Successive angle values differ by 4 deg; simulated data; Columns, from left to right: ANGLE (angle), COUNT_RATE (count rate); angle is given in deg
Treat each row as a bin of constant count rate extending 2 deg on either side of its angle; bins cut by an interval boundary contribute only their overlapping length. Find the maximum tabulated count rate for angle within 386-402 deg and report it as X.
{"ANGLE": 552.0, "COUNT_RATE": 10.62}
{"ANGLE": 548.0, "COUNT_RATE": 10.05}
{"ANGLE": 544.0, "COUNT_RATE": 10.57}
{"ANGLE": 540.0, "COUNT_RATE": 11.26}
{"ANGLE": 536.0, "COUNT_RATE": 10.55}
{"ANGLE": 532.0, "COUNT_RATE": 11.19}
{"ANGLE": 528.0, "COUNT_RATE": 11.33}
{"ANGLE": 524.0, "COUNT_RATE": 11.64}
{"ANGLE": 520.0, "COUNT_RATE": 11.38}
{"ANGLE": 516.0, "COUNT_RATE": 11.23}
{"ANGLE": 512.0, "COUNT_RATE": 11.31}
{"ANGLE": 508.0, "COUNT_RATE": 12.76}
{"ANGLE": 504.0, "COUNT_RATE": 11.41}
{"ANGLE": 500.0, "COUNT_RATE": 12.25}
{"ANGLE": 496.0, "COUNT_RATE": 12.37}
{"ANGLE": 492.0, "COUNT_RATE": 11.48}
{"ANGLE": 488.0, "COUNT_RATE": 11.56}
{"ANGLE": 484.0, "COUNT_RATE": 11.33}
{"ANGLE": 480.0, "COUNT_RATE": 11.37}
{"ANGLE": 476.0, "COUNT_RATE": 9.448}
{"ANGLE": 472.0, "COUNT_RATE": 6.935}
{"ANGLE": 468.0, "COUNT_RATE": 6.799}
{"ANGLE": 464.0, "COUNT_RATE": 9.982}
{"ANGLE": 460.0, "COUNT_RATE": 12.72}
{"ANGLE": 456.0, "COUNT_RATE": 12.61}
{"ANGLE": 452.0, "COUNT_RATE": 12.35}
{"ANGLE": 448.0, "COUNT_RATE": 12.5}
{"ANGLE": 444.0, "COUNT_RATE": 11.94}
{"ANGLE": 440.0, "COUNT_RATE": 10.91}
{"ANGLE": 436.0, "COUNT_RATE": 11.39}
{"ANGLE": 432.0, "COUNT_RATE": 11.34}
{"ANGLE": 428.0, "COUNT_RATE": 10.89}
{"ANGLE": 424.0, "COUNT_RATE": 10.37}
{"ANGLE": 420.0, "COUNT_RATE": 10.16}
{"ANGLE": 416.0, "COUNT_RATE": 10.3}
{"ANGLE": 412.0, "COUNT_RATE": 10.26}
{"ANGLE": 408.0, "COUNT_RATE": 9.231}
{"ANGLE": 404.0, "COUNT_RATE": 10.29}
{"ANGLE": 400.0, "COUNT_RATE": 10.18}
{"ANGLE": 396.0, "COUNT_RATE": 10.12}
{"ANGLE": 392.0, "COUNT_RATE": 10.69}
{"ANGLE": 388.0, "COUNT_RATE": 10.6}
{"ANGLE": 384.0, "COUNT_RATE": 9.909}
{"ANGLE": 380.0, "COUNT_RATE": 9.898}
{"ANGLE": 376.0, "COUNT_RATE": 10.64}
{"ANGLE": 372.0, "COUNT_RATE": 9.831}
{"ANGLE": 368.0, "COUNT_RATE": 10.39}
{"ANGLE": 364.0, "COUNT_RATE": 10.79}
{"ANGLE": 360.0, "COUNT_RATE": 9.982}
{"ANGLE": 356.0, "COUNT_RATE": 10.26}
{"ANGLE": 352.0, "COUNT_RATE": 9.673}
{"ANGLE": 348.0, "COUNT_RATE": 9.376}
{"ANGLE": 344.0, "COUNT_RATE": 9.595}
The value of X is 10.69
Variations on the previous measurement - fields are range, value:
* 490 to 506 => 12.37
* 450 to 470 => 12.72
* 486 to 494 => 11.56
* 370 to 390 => 10.64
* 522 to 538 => 11.64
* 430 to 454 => 12.5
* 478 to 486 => 11.37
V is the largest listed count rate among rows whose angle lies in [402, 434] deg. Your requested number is 11.34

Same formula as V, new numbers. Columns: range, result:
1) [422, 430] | 10.89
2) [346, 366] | 10.79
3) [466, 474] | 6.935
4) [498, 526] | 12.76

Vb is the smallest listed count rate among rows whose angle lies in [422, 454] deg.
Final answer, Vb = 10.37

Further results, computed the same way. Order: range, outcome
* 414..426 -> 10.16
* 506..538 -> 10.55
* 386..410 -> 9.231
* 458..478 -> 6.799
